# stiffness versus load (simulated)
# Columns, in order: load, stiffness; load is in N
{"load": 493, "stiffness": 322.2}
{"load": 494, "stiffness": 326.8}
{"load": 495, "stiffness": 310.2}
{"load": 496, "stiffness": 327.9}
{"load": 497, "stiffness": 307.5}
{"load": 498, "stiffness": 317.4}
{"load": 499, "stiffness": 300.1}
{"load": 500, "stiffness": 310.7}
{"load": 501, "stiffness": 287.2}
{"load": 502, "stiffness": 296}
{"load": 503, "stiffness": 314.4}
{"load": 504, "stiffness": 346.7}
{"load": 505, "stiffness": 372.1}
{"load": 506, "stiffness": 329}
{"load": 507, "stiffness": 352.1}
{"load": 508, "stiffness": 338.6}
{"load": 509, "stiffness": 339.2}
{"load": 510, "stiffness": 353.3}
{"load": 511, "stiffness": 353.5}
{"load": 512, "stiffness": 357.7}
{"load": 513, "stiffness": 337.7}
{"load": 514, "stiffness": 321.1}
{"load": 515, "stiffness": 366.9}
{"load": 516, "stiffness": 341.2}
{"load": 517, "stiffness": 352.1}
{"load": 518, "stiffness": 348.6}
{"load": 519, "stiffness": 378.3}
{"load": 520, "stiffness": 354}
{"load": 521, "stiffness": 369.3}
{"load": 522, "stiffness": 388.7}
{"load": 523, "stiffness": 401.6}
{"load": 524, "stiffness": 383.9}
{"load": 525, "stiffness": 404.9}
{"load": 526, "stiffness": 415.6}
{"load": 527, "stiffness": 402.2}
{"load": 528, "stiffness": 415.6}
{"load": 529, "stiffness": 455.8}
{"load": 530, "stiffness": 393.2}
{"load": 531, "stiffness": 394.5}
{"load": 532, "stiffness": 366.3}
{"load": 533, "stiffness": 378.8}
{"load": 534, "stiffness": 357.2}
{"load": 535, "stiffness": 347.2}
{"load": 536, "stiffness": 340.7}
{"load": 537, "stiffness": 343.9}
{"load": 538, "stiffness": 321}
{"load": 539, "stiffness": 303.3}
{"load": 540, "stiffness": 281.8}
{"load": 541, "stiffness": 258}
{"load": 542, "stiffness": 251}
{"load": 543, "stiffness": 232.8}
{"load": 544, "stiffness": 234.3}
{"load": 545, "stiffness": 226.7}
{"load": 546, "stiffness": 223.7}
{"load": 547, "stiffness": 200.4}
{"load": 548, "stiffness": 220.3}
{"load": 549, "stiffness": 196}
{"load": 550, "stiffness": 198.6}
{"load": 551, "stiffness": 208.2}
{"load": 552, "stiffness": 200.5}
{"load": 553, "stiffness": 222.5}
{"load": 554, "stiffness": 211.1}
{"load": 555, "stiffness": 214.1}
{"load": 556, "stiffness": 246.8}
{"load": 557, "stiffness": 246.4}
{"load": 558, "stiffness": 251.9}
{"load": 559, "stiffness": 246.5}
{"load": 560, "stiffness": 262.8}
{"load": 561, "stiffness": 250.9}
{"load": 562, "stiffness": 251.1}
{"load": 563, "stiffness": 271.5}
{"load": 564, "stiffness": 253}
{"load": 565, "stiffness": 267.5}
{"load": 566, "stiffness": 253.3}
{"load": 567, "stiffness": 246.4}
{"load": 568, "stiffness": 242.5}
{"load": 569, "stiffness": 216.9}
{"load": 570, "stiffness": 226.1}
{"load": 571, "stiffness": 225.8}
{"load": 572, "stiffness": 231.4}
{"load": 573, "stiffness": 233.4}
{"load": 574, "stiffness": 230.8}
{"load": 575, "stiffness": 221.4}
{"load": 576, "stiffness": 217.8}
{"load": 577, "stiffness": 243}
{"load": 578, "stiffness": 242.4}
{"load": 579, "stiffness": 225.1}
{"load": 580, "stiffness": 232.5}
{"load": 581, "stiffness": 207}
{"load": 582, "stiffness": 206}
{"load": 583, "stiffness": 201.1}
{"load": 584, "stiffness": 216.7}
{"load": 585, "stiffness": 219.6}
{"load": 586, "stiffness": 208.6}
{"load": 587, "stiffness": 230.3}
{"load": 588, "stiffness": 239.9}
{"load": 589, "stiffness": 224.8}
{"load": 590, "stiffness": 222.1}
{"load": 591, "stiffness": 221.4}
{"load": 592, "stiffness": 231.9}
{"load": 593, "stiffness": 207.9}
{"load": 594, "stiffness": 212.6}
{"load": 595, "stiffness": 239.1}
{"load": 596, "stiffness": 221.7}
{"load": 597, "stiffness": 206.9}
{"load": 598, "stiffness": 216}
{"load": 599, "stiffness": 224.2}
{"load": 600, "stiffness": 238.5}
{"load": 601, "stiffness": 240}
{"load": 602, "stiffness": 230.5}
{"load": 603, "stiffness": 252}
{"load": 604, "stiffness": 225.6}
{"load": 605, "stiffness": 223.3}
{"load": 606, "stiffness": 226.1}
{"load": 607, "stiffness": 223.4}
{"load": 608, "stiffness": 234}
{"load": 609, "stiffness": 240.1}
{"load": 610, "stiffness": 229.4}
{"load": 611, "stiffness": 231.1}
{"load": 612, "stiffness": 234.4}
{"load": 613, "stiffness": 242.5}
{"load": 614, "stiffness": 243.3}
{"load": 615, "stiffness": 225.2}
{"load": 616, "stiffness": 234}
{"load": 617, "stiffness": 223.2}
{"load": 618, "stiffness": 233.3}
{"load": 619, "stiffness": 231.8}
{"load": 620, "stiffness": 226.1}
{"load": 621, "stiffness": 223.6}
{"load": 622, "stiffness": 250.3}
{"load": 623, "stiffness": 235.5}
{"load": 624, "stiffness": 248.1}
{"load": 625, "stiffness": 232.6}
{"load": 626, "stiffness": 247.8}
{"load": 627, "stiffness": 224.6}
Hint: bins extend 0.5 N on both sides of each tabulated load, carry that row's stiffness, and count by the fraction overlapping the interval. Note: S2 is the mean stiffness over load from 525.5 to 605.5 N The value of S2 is 255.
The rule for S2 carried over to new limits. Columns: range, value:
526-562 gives 284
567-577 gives 229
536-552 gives 248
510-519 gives 349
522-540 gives 376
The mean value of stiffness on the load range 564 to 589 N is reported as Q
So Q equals 229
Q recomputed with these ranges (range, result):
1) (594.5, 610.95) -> 229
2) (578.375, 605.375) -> 223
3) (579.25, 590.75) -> 219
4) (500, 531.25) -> 362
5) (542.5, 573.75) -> 233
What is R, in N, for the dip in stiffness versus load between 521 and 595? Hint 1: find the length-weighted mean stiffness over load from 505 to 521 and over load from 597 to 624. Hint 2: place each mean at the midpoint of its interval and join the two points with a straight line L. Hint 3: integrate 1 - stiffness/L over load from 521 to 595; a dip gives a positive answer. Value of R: 7.6 N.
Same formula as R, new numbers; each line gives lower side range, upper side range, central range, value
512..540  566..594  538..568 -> 5.5 N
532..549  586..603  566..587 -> 1.6 N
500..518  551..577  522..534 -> -3.8 N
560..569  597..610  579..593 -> 1.2 N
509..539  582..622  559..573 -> 2.3 N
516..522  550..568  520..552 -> -0.5 N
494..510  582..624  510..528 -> -3.7 N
